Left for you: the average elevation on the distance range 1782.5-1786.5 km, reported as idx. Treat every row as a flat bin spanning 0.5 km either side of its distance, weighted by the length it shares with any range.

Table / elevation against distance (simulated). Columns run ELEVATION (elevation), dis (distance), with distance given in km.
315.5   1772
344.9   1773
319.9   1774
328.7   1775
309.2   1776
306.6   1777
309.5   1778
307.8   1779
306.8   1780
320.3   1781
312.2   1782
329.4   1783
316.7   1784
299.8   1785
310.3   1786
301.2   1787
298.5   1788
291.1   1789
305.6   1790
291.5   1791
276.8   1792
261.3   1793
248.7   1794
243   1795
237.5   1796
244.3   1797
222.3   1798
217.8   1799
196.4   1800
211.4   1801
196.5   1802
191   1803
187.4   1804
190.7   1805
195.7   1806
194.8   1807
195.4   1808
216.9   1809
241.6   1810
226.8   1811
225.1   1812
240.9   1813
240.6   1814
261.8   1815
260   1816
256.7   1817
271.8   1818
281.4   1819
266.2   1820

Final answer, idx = 314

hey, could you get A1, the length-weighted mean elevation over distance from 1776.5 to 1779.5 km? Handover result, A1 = 308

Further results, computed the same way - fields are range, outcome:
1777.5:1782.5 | 311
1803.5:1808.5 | 193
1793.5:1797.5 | 243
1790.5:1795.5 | 264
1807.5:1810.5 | 218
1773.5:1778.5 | 315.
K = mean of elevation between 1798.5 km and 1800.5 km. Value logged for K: 207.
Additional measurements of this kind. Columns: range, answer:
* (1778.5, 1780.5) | 307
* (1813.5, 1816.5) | 254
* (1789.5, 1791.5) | 299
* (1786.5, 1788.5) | 300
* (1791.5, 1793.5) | 269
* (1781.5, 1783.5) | 321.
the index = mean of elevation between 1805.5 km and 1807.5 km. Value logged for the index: 195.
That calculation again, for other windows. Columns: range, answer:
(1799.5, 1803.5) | 199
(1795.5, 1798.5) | 235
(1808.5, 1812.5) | 228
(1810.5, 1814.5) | 233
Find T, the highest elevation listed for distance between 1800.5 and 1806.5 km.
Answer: 211.4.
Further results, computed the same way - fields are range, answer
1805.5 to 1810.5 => 241.6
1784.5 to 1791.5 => 310.3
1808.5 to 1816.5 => 261.8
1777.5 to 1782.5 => 320.3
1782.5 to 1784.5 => 329.4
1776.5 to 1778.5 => 309.5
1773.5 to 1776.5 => 328.7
